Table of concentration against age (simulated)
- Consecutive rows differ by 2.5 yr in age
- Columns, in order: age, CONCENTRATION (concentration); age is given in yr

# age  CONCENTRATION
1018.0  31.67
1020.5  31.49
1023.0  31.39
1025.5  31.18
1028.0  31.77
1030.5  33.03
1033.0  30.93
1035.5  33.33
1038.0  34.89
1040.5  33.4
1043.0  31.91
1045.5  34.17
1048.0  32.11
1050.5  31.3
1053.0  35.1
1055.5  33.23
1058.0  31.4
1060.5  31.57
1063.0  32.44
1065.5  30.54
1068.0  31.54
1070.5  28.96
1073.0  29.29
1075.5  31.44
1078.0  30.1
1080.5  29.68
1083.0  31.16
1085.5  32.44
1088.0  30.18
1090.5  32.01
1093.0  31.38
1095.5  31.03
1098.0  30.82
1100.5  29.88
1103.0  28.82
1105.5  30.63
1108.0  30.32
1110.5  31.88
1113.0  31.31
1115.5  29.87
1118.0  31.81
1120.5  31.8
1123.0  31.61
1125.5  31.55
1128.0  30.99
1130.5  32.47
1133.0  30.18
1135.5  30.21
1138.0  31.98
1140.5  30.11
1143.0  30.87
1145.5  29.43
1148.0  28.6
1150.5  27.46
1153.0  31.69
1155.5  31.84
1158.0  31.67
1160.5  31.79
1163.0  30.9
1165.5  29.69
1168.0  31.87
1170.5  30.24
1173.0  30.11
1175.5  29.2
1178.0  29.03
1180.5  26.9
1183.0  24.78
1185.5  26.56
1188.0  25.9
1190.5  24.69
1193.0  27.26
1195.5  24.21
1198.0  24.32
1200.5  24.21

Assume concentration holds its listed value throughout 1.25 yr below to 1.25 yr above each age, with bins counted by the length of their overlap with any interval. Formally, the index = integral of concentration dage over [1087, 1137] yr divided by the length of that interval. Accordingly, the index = 30.9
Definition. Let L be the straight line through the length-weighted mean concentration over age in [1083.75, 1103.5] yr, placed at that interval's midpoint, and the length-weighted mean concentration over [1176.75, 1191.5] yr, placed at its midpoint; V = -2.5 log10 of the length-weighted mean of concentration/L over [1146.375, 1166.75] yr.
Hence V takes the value -0.10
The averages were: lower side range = 30.9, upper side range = 26.3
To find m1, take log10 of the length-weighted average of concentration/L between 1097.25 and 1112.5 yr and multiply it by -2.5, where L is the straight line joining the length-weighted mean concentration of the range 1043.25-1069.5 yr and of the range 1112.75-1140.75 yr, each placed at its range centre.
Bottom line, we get 0.04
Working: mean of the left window 32.3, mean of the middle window 30.4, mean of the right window 31.2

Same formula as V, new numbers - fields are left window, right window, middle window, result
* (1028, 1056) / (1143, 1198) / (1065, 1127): 0.01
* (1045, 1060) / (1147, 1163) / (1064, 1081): 0.07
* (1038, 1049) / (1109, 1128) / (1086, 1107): 0.04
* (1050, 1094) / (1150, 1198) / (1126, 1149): -0.04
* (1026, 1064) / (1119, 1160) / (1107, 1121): 0.01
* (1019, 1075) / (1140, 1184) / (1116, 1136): -0.03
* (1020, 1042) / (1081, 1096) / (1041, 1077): 0.00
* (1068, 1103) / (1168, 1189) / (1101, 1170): -0.06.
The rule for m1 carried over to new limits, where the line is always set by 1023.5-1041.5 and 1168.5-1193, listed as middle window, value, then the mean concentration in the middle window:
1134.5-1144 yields -0.065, 30.8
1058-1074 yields 0.023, 30.8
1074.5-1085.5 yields 0.007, 30.8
